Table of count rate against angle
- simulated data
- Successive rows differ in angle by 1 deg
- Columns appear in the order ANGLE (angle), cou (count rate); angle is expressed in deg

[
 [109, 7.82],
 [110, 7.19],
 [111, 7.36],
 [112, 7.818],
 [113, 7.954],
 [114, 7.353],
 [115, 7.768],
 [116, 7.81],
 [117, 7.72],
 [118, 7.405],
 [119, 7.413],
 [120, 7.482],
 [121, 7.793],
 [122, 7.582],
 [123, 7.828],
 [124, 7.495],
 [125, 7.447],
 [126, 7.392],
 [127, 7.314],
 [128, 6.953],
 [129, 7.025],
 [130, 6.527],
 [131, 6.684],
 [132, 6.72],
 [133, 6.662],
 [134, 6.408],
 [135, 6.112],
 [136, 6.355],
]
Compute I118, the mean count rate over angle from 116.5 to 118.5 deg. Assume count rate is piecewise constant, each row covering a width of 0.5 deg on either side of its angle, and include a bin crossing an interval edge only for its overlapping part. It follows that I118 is 7.56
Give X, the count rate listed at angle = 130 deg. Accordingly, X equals 6.527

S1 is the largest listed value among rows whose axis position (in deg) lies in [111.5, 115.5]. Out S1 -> 7.954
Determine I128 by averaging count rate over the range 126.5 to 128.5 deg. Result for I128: 7.13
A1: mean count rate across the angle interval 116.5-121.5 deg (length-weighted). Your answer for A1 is 7.56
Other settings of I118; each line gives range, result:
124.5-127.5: 7.38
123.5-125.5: 7.47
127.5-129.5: 6.99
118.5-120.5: 7.45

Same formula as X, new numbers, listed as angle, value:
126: 7.392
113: 7.954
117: 7.72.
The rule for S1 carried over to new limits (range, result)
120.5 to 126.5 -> 7.828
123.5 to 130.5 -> 7.495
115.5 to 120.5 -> 7.81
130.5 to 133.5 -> 6.72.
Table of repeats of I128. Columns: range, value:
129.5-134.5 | 6.6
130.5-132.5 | 6.7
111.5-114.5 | 7.71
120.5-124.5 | 7.67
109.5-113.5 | 7.58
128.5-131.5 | 6.75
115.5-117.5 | 7.76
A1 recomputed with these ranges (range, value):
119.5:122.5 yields 7.62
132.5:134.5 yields 6.54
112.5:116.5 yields 7.72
